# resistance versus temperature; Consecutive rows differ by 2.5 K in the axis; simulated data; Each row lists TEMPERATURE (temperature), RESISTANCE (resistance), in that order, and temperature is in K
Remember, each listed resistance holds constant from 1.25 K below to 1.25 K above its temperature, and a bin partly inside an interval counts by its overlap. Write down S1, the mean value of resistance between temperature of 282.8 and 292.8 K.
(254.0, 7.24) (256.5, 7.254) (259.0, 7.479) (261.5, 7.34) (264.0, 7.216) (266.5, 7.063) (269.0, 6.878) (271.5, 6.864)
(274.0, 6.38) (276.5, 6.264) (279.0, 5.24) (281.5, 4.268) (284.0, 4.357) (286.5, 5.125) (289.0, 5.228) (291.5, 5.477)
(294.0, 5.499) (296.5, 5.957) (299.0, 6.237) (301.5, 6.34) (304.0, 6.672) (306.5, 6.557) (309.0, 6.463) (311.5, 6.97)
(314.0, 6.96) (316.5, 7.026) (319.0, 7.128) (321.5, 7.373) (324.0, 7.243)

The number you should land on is 5.05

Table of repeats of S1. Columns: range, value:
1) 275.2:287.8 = 5.06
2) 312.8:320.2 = 7.04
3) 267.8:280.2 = 6.33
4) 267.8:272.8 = 6.87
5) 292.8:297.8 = 5.74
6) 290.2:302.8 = 5.9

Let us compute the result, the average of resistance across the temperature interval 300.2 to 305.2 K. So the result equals 6.5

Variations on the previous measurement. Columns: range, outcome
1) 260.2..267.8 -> 7.21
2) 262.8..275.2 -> 6.88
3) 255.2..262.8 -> 7.36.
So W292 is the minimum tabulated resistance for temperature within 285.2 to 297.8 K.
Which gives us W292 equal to 5.125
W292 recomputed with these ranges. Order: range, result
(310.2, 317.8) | 6.96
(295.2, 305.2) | 5.957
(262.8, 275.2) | 6.38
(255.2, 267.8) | 7.063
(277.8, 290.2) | 4.268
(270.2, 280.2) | 5.24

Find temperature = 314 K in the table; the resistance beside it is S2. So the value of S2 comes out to 6.96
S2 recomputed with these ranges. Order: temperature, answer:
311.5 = 6.97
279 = 5.24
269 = 6.878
